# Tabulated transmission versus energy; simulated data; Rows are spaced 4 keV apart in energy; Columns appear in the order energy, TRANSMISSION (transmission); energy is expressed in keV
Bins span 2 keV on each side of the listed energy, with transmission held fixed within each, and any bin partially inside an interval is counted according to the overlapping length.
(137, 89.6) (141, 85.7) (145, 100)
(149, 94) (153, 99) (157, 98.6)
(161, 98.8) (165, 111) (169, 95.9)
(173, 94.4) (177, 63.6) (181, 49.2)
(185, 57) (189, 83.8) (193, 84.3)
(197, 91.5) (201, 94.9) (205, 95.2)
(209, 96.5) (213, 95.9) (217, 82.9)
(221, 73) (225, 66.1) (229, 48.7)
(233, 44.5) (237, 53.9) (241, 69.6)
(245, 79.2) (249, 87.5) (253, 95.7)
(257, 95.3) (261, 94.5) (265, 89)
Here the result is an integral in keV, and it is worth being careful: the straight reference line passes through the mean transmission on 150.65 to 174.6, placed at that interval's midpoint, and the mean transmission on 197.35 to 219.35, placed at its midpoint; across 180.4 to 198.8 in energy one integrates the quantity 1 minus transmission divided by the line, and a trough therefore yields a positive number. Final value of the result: 4.0 keV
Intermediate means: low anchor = 99.6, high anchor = 92.6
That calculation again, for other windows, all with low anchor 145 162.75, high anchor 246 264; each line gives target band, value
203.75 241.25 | 8.7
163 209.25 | 5.6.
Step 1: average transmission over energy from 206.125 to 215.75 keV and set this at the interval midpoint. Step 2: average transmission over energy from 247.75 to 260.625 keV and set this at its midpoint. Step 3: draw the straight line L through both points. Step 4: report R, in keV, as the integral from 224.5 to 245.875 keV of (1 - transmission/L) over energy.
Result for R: 7.98 keV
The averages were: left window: 95.1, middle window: 58.9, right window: 93.4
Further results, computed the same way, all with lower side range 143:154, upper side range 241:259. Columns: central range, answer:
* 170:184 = 3.64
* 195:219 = -0.32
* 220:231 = 3.45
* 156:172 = -0.81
